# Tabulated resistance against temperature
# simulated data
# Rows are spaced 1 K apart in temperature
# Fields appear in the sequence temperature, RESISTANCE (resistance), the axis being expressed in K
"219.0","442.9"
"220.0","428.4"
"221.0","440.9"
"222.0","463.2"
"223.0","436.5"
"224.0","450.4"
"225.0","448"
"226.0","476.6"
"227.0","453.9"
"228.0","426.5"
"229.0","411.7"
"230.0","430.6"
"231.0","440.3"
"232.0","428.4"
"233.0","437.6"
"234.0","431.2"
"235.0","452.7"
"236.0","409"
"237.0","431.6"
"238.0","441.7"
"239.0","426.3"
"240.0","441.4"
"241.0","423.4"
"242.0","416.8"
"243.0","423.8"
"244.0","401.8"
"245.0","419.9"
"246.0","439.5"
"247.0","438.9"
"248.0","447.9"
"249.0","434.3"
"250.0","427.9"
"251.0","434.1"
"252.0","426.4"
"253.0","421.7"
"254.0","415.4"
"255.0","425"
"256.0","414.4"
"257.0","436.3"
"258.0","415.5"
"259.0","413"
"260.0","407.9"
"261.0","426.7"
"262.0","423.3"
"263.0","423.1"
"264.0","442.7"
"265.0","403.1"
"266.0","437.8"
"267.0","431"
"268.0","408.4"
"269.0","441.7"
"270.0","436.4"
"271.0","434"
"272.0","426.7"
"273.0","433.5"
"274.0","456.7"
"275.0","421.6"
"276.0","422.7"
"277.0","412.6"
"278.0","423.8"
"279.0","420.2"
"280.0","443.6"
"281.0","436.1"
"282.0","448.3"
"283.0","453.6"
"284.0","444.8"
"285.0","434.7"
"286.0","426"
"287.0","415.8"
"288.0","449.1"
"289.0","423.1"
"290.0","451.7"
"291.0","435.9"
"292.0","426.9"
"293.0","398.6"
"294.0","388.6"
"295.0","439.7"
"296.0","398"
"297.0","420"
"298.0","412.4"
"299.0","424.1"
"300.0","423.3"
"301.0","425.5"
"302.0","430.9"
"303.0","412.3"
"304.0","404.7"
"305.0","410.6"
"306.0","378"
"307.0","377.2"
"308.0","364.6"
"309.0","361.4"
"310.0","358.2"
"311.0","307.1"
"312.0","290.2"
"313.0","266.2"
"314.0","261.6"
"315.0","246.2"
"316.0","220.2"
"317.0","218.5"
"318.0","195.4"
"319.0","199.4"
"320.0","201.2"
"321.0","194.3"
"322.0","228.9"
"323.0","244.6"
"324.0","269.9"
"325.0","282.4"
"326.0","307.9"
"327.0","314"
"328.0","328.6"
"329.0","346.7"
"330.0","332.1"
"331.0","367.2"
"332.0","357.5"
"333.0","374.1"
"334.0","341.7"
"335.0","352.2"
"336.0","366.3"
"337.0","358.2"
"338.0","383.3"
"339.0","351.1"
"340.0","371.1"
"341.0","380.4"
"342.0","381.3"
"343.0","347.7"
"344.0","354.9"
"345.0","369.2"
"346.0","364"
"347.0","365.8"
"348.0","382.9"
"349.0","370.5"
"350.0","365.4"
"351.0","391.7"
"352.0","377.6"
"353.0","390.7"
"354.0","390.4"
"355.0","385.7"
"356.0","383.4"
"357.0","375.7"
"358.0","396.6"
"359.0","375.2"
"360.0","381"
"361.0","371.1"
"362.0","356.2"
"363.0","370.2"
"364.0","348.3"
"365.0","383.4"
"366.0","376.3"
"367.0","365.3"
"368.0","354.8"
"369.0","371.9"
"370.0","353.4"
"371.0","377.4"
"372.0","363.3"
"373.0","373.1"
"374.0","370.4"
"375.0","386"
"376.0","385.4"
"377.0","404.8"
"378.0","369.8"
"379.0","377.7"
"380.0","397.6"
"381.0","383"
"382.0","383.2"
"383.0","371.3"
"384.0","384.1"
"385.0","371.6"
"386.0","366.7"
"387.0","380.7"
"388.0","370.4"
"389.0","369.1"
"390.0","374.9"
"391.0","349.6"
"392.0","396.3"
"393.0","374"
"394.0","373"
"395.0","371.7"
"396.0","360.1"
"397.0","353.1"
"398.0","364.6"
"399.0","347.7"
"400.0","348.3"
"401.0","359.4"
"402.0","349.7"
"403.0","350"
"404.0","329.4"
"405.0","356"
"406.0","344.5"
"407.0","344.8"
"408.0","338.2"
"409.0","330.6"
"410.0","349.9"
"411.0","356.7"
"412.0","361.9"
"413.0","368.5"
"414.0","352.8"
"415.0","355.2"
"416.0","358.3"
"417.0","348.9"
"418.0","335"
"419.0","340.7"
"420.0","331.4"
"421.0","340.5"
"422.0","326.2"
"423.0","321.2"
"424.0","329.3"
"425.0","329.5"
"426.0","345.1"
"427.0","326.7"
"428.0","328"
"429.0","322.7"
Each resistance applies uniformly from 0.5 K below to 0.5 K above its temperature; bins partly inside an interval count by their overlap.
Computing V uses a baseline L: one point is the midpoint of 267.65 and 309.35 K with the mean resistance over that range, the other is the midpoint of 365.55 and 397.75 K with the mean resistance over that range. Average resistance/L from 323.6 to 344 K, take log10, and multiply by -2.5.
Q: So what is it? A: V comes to 0.15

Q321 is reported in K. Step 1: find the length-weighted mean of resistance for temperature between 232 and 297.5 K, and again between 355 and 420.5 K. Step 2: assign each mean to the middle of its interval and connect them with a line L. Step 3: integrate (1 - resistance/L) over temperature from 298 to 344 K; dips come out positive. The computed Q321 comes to 8.1 K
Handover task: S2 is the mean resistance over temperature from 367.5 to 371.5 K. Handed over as 364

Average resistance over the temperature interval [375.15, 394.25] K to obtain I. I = 378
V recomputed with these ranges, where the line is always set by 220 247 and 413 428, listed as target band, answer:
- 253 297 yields -0.035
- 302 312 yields 0.067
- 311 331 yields 0.422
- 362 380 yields -0.024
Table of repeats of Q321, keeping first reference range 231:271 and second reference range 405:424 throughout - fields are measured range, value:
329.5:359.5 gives 0.77 K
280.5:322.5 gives 4.03 K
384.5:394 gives -0.40 K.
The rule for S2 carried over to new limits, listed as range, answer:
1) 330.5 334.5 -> 360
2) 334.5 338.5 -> 365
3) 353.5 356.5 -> 386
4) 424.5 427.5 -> 334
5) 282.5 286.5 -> 440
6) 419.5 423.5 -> 330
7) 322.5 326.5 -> 276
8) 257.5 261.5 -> 416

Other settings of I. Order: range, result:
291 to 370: 351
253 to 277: 426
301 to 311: 386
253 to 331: 380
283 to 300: 425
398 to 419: 349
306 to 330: 281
